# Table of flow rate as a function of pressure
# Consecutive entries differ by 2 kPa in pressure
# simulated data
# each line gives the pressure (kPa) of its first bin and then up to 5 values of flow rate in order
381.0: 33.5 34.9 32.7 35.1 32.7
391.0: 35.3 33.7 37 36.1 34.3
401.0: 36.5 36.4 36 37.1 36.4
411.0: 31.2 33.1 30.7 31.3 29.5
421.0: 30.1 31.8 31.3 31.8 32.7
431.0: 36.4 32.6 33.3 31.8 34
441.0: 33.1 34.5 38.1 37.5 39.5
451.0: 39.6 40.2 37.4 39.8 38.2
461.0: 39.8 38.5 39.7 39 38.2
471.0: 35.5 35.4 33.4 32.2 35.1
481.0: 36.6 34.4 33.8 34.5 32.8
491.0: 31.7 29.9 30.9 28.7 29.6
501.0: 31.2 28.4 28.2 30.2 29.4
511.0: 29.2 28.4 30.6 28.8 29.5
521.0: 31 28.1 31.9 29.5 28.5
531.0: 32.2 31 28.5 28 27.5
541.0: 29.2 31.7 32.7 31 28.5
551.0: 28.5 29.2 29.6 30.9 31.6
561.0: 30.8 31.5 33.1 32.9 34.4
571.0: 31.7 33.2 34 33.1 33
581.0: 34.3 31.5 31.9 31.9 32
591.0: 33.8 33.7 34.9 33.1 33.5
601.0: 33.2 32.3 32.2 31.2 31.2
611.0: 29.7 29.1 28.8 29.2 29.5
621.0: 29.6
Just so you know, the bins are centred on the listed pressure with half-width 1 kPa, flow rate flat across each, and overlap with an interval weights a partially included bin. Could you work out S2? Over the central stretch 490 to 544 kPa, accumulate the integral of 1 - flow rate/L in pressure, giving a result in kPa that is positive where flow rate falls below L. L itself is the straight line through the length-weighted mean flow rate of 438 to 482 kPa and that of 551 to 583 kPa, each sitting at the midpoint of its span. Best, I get 7.4 kPa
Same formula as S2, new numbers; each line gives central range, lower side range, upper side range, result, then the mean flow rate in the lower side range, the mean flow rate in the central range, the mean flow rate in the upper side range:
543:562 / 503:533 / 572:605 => 0.6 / 29.7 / 30.4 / 33.1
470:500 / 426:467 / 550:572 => 1.5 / 36.5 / 33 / 31.3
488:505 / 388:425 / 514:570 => 0.7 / 33.8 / 30.3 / 30.4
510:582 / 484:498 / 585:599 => 3.9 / 31.8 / 30.8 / 33.2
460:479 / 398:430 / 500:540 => -3.4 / 33.1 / 36.8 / 29.5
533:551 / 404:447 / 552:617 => 1.5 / 33.3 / 29.7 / 32.1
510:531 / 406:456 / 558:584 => 2.3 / 34.2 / 29.7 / 32.7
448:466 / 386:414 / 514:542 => -3.6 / 35.1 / 39.2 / 29.6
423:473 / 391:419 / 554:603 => -3.3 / 34.4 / 36.2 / 32.6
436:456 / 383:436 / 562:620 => -1.9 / 33.7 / 36.6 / 32.2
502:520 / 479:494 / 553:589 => 2.1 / 33.5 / 29.2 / 32.2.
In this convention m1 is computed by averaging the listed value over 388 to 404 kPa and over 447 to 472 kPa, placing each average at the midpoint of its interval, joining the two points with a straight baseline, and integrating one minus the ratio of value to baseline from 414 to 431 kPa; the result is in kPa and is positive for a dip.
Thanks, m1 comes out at 2.4 kPa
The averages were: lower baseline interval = 35.2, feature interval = 31.5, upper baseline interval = 38.7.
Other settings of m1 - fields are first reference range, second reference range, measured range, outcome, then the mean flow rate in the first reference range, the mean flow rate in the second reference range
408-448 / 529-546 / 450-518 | -4.9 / 33.1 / 30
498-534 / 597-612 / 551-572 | -0.4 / 29.8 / 32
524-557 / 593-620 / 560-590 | -1.9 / 29.9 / 31.5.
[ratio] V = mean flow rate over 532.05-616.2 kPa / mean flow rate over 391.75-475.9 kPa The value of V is 0.9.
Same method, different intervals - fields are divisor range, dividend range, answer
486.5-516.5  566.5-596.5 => 1.10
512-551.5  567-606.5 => 1.11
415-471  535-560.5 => 0.84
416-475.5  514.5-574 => 0.86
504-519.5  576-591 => 1.11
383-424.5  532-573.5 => 0.91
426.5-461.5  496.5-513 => 0.81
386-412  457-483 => 1.05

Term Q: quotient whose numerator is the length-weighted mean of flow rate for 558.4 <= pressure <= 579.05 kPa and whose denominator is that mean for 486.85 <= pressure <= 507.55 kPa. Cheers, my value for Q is 1.07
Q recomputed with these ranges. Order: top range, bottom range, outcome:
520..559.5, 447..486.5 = 0.81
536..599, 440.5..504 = 0.90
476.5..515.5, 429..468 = 0.85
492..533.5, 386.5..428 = 0.88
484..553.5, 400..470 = 0.85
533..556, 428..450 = 0.85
